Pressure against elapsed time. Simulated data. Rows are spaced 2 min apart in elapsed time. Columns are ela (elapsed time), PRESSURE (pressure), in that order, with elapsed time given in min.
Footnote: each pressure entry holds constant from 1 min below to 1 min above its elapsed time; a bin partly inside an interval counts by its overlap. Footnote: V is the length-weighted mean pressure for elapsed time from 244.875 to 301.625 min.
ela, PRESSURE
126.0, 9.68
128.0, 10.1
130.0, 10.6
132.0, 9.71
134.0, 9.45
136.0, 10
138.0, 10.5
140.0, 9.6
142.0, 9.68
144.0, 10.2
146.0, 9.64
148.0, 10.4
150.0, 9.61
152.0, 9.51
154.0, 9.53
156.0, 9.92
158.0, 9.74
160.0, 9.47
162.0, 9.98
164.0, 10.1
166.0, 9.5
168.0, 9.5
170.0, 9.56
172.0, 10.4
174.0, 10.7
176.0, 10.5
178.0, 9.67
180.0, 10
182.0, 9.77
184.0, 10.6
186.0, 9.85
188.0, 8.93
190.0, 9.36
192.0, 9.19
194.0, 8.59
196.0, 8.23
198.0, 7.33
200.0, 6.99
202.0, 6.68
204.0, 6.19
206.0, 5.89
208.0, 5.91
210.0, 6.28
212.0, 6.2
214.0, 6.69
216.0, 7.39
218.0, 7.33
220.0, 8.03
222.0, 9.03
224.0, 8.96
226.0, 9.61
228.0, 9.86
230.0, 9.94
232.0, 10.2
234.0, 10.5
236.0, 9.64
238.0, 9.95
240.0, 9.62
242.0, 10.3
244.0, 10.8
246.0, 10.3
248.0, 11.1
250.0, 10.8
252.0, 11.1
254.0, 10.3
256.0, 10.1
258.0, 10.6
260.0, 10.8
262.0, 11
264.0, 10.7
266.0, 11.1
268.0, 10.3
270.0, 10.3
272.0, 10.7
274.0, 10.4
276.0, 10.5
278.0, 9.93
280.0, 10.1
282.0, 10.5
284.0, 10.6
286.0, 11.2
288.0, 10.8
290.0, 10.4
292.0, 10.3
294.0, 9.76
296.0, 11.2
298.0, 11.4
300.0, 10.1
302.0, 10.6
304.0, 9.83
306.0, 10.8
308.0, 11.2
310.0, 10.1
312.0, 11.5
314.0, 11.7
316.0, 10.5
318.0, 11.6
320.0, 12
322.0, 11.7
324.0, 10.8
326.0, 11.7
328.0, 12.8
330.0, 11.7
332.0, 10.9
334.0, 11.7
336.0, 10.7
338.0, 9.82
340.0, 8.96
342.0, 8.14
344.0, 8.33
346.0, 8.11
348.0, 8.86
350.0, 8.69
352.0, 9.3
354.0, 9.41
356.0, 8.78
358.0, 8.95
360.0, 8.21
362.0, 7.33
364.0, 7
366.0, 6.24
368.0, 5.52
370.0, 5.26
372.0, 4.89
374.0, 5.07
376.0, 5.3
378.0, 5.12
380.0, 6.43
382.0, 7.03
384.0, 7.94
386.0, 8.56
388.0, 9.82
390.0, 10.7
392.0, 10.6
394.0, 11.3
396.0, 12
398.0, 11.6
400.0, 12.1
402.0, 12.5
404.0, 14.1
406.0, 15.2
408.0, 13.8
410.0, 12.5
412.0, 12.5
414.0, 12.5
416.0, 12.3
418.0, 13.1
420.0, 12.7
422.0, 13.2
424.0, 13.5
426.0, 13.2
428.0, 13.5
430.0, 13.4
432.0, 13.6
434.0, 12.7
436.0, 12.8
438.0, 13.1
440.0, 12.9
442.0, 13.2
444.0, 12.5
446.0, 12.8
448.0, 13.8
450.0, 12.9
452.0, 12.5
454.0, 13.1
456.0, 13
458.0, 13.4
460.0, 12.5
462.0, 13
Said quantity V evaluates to 10.6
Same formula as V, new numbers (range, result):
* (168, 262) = 9.15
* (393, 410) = 12.8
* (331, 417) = 9.4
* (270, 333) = 10.9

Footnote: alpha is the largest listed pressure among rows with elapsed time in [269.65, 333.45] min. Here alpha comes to 12.8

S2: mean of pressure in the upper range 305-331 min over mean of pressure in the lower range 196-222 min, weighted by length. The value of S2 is 1.7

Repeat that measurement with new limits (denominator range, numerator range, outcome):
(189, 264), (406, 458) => 1.46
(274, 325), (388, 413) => 1.14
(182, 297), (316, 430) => 1.07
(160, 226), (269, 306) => 1.22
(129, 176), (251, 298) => 1.07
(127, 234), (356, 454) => 1.19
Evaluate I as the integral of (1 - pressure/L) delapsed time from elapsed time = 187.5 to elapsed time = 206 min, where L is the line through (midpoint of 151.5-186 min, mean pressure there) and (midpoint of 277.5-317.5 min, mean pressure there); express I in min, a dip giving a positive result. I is 4.16 min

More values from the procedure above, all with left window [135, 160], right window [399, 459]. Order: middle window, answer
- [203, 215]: 4.96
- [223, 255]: 2.10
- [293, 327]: 2.16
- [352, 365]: 4.14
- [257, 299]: 2.75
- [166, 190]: 0.67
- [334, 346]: 2.73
